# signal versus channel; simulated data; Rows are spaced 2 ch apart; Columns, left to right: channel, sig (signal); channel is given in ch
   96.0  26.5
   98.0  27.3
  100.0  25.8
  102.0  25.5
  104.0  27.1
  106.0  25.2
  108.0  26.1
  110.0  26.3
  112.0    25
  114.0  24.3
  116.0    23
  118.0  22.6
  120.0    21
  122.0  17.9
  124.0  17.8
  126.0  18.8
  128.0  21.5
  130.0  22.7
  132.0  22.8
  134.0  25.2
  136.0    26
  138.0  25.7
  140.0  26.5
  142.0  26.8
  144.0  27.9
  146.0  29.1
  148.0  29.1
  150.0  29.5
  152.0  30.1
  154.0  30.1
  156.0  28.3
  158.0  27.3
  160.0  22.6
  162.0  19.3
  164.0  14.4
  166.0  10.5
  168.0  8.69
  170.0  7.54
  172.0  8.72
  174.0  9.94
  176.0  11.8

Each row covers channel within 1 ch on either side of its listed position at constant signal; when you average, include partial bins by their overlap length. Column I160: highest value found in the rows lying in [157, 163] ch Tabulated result 27.3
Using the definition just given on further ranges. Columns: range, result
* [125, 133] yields 22.8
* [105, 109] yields 26.1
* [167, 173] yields 8.72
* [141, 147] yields 29.1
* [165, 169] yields 10.5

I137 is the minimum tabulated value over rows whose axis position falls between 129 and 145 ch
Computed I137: 22.7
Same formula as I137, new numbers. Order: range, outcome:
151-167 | 10.5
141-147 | 26.8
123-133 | 17.8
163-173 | 7.54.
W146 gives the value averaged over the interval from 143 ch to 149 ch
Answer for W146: 28.7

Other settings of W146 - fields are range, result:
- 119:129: 19.4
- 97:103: 26.2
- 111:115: 24.6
